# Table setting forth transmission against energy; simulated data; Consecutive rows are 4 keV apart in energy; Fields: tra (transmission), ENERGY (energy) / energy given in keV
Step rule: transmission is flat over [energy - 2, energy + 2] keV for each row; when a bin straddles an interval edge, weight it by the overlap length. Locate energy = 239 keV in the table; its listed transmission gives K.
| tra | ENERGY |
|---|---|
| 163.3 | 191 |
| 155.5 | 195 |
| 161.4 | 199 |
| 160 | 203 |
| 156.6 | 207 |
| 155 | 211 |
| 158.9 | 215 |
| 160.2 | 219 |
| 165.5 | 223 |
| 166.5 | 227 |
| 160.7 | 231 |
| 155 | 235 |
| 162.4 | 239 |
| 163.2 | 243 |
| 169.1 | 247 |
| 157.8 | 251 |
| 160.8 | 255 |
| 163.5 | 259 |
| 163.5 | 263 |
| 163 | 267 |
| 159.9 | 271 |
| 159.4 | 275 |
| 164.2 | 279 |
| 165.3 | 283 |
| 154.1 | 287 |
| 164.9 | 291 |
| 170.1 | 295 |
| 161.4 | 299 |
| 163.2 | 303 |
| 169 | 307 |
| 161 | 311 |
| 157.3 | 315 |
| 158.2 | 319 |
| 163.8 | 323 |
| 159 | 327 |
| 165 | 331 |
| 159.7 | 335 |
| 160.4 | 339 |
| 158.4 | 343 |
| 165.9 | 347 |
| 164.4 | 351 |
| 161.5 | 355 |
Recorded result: 162.4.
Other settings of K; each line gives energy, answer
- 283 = 165.3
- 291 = 164.9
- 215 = 158.9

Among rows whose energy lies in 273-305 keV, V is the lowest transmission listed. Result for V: 154.1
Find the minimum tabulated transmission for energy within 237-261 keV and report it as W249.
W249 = 157.8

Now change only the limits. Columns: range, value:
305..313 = 161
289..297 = 164.9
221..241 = 155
